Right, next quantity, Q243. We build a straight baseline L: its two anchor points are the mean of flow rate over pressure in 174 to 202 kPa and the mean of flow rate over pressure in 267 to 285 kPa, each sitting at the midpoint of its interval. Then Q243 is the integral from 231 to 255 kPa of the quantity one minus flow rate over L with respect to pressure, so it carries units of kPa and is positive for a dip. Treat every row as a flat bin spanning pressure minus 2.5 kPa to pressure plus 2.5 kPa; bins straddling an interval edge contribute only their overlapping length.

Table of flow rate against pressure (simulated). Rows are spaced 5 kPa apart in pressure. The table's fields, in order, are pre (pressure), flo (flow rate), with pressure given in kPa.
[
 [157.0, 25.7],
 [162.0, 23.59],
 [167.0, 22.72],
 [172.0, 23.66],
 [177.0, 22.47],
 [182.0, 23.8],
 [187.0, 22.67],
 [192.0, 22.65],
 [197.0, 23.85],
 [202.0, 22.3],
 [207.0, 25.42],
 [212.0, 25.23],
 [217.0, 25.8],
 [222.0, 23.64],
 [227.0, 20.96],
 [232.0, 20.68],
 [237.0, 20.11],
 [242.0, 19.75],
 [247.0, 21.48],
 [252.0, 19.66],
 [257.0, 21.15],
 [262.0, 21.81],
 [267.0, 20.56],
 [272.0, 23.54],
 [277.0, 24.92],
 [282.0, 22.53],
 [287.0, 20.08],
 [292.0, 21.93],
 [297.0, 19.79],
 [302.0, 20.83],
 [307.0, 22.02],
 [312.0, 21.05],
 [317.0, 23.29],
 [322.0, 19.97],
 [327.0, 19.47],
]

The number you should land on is 2.9 kPa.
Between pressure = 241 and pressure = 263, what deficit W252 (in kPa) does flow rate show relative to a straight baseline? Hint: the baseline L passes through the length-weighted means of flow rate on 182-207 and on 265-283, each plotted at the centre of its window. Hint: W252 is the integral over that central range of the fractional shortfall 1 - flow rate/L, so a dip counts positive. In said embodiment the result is 2.17 kPa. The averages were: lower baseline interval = 23.2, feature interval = 20.8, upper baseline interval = 23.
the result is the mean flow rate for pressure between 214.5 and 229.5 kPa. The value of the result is 23.5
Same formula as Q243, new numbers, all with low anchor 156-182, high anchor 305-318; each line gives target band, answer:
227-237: 1.0 kPa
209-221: -1.2 kPa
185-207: 0.1 kPa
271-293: -0.3 kPa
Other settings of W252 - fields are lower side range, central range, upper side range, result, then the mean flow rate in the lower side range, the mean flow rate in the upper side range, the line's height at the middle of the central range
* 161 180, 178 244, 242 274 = -1.8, 23.1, 21.2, 22.2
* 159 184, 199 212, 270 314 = -0.7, 23.3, 21.8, 22.9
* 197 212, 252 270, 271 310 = 1.3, 24.1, 21.9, 22.6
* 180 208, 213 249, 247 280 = 1.1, 23.3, 21.9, 22.6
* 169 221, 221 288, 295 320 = 3.1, 23.8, 21.4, 22.5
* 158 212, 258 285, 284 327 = -1.0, 23.5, 21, 21.7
